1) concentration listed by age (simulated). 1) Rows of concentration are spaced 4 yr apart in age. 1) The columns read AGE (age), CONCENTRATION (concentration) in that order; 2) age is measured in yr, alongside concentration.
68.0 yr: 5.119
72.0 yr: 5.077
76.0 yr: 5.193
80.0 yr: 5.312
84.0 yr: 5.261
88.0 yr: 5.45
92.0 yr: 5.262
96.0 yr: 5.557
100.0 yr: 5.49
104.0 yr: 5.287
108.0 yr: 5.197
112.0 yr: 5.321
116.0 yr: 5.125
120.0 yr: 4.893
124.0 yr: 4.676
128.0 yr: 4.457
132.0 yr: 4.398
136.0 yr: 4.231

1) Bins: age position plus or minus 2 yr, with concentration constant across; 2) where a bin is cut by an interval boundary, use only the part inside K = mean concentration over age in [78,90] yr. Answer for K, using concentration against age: 5.34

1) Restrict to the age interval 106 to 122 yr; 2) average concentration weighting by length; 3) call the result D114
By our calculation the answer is 5.13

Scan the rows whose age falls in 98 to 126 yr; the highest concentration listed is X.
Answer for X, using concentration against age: 5.49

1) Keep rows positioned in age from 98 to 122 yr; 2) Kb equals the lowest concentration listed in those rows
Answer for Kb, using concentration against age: 4.893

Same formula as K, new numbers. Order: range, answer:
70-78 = 5.13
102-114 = 5.27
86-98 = 5.42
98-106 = 5.39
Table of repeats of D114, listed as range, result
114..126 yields 4.9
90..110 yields 5.36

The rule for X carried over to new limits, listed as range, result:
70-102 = 5.557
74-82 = 5.312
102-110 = 5.287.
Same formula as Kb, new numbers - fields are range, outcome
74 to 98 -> 5.193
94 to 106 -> 5.287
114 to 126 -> 4.676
